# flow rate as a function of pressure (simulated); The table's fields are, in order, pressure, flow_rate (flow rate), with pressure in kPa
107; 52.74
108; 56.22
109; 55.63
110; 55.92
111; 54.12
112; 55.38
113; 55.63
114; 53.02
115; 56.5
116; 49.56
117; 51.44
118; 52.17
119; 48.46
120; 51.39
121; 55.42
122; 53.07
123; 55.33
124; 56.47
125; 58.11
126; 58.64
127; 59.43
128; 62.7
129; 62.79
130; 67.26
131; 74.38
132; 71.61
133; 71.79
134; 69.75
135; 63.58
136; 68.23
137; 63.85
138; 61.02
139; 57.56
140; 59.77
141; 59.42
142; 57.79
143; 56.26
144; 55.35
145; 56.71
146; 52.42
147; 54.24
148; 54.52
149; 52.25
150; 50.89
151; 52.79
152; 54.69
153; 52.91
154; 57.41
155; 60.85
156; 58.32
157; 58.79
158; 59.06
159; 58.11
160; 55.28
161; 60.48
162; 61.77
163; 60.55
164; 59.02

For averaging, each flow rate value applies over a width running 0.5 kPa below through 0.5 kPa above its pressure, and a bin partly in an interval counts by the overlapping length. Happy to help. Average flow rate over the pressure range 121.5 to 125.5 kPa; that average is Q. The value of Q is 55.7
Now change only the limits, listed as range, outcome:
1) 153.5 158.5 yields 58.9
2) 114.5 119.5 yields 51.6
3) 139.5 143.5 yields 58.3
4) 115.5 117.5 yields 50.5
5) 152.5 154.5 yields 55.2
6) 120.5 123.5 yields 54.6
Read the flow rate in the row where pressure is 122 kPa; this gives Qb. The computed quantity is 53.07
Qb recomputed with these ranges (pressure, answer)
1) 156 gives 58.32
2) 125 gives 58.11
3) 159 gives 58.11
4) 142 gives 57.79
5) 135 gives 63.58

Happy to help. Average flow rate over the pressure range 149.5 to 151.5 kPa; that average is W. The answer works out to 51.8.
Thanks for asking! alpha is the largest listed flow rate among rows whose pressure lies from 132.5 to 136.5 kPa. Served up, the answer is 71.79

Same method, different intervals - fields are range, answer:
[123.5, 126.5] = 58.64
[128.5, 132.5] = 74.38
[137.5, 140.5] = 61.02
